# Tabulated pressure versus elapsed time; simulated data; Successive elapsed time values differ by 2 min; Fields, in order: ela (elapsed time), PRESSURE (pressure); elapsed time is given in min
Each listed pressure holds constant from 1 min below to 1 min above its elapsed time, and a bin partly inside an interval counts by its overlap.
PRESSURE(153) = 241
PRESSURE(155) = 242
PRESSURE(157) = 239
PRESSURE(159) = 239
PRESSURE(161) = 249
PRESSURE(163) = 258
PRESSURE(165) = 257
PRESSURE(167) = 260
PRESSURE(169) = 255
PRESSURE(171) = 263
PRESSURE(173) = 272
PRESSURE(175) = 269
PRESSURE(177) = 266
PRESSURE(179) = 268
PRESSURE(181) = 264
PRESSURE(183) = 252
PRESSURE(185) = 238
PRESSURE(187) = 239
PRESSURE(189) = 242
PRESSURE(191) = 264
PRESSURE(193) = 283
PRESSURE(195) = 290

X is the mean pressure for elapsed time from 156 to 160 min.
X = 239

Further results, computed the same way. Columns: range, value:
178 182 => 266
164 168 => 258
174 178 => 268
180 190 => 247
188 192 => 253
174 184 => 264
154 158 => 240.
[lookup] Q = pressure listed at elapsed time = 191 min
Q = 264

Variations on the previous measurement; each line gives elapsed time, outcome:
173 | 272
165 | 257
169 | 255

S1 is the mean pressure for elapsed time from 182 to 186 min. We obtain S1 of 245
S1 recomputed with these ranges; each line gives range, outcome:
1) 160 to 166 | 255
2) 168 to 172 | 259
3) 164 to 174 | 261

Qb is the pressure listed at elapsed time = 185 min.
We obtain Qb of 238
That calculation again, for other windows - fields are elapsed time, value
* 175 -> 269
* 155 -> 242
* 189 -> 242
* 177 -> 266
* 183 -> 252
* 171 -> 263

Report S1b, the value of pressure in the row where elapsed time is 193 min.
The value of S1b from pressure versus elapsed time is 283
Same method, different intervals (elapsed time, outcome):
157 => 239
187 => 239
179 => 268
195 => 290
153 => 241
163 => 258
